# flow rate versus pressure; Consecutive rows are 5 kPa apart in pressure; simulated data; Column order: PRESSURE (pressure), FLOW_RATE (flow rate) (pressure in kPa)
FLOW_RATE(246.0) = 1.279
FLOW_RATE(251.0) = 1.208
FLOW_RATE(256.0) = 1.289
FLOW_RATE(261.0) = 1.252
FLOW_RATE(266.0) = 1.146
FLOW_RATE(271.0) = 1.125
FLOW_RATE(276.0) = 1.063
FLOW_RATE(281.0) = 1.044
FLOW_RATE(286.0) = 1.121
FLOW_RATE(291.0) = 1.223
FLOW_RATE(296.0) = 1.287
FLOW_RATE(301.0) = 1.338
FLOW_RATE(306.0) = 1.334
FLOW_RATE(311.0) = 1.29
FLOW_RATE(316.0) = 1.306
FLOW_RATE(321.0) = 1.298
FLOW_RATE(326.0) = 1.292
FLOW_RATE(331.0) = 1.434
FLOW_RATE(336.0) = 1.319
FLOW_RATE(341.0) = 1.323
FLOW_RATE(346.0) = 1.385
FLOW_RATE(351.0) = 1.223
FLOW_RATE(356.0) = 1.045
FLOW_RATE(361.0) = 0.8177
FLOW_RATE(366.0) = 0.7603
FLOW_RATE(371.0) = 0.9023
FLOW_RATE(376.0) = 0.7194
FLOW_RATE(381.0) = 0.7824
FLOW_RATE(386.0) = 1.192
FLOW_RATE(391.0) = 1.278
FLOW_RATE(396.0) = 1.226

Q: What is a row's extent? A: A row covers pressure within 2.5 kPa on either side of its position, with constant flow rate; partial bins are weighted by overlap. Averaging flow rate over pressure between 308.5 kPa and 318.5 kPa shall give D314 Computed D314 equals 1.3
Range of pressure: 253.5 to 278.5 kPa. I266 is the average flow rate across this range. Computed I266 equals 1.18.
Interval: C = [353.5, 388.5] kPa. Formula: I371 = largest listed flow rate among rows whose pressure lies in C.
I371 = 1.192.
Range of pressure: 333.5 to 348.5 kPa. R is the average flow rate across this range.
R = 1.34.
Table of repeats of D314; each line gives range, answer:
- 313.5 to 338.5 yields 1.33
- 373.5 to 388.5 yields 0.898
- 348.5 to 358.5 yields 1.13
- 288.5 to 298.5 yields 1.26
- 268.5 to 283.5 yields 1.08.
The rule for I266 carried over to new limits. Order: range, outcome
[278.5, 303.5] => 1.2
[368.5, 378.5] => 0.811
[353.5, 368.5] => 0.874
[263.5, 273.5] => 1.14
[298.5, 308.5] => 1.34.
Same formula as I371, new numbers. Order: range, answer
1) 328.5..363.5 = 1.434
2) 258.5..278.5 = 1.252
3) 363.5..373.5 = 0.9023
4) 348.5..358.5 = 1.223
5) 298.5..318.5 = 1.338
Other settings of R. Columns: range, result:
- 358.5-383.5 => 0.796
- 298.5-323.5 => 1.31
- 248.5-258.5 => 1.25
